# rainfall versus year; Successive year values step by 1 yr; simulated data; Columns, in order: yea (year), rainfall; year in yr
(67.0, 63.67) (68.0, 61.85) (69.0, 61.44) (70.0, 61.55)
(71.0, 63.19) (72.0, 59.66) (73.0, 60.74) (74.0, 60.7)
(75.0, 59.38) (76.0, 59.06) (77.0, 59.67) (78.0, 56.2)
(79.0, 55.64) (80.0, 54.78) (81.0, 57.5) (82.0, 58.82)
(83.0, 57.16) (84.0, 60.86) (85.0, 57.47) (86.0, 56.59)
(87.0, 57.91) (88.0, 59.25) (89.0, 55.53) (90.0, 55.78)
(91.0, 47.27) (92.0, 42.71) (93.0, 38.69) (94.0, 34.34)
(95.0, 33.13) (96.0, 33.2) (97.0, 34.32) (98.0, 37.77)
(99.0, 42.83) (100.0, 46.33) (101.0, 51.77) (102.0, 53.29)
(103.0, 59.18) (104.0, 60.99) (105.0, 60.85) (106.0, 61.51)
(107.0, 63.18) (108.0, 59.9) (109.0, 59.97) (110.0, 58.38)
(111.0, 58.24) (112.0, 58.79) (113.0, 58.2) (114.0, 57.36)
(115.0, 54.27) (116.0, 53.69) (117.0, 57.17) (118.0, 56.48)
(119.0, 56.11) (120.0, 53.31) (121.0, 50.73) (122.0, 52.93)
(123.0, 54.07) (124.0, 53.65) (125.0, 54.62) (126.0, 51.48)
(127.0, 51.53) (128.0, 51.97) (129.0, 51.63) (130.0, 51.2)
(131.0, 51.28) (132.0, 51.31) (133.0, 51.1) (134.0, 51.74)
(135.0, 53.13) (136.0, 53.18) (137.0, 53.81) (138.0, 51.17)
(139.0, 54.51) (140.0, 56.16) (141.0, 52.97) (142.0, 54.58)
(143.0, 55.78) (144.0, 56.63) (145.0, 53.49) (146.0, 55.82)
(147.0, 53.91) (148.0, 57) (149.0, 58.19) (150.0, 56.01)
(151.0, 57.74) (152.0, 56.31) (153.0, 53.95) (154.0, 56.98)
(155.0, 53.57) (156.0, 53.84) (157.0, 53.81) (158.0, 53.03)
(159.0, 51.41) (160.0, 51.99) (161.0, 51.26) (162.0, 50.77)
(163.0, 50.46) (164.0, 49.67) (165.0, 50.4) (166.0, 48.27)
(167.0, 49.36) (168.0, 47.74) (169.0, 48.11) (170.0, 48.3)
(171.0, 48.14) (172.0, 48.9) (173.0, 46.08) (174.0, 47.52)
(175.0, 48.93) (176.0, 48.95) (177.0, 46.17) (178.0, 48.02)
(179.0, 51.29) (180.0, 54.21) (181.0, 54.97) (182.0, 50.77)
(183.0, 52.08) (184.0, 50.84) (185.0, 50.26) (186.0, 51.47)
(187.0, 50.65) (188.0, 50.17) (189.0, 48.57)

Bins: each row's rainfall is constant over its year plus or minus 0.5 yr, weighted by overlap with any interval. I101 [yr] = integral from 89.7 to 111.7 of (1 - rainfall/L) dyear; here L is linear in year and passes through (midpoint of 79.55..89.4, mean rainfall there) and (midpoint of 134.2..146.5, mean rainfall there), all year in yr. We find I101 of 2.7 yr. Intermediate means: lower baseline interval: 57.6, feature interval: 49.7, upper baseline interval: 54.2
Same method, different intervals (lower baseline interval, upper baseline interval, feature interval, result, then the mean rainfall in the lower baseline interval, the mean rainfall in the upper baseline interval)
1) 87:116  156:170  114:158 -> -2.7 yr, 51.5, 50.5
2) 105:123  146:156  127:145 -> 1.1 yr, 57.1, 55.8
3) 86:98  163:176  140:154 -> -2.4 yr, 44.9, 48.5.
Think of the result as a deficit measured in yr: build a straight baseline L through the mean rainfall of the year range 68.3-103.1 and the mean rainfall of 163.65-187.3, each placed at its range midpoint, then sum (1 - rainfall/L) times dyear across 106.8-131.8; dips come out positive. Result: -1.7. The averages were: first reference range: 52.7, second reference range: 49.6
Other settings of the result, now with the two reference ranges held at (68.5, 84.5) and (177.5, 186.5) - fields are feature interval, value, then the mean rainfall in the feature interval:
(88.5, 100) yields 3.2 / 41.6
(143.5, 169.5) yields 0.2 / 53.1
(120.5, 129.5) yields 0.5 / 52.5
